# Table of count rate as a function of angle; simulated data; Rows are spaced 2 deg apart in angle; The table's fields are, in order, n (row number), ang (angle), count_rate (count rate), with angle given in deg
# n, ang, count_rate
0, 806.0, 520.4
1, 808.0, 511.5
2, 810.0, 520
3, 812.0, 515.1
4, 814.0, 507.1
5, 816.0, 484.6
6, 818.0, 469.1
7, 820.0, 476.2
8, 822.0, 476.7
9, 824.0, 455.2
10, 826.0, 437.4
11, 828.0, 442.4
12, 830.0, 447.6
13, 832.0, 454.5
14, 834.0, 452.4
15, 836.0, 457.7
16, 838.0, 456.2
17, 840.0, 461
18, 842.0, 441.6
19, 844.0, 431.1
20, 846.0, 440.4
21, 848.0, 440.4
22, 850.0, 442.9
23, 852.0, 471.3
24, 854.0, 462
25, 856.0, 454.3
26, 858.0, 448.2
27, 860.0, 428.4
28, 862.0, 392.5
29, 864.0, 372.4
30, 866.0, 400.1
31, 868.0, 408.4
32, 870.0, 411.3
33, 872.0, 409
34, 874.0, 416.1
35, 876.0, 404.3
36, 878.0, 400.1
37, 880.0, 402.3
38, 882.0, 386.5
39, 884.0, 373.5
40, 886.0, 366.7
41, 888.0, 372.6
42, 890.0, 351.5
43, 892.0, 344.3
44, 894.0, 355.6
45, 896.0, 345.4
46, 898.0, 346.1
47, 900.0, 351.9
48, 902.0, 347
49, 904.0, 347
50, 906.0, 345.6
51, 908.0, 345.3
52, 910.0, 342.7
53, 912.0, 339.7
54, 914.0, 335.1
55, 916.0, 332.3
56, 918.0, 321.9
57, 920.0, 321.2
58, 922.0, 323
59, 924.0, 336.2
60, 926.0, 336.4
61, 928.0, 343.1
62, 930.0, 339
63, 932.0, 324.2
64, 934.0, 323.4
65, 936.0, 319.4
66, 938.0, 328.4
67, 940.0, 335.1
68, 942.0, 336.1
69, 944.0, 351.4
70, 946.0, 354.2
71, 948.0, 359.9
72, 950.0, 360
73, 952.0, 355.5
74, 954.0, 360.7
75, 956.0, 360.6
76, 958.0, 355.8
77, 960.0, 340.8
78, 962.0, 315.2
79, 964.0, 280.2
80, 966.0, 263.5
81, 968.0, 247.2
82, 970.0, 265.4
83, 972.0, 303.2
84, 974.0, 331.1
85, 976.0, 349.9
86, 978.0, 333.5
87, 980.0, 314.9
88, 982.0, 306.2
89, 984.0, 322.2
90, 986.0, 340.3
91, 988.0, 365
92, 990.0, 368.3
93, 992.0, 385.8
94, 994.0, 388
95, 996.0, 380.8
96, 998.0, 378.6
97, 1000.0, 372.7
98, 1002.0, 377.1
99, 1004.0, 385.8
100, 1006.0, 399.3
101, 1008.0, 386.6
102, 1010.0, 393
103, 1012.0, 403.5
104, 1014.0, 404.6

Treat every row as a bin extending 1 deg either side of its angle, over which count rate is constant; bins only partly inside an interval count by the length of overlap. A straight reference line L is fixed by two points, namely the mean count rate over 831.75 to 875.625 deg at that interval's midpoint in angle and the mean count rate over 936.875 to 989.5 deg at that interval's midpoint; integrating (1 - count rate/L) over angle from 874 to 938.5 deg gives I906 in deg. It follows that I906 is 5.7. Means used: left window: 433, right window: 329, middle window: 350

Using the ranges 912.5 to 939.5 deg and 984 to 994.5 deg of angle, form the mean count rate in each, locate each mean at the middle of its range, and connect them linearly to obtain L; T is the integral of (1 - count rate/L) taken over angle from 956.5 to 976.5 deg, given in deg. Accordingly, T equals 2.6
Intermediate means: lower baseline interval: 330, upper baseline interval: 364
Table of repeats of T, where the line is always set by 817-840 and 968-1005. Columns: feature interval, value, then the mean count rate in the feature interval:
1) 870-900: 2.91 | 377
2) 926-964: 3.45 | 341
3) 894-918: 3.54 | 343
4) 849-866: 0.18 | 432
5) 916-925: 1.51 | 326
